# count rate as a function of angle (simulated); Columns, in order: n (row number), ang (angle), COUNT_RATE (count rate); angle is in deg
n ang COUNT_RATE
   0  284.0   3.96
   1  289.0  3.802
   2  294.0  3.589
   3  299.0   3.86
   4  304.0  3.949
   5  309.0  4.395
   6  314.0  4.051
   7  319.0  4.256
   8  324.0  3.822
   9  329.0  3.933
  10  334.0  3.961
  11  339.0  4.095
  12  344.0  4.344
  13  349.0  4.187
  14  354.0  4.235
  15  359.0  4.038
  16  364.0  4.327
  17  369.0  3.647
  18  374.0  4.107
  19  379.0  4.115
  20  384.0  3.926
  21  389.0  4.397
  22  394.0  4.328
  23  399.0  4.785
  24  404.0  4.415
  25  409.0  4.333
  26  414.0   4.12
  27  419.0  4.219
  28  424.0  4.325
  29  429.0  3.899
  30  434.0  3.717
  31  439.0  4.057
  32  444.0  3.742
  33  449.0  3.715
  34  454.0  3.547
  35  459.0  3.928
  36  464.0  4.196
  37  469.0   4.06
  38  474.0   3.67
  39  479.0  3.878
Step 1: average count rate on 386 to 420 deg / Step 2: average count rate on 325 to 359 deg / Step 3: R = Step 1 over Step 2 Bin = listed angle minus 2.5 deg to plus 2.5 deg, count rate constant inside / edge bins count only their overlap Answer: 1.1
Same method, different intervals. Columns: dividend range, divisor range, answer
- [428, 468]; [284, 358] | 0.96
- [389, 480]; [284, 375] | 1.01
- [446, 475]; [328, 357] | 0.93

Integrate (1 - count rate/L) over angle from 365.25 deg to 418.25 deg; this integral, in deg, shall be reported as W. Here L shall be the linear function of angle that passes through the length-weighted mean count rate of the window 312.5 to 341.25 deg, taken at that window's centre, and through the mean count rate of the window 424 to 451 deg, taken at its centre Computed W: -3.87 deg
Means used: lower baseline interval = 4.02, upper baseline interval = 3.87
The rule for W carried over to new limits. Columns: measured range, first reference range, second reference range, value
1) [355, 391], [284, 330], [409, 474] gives -1.1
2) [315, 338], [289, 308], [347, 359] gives 0.1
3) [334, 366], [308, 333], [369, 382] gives -1.2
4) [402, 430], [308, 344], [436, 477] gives -2.2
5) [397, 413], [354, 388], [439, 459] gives -2.2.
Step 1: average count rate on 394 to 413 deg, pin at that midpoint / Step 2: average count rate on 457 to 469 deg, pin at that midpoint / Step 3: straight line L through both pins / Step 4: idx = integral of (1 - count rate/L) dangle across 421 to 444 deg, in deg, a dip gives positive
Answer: 1.6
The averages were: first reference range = 4.46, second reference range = 4.07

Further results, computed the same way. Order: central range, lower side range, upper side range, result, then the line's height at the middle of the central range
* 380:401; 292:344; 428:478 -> -2.2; 3.93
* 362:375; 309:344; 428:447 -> -0.1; 3.99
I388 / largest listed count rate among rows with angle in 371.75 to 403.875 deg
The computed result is 4.785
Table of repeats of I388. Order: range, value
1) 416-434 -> 4.325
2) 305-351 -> 4.395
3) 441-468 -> 4.196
